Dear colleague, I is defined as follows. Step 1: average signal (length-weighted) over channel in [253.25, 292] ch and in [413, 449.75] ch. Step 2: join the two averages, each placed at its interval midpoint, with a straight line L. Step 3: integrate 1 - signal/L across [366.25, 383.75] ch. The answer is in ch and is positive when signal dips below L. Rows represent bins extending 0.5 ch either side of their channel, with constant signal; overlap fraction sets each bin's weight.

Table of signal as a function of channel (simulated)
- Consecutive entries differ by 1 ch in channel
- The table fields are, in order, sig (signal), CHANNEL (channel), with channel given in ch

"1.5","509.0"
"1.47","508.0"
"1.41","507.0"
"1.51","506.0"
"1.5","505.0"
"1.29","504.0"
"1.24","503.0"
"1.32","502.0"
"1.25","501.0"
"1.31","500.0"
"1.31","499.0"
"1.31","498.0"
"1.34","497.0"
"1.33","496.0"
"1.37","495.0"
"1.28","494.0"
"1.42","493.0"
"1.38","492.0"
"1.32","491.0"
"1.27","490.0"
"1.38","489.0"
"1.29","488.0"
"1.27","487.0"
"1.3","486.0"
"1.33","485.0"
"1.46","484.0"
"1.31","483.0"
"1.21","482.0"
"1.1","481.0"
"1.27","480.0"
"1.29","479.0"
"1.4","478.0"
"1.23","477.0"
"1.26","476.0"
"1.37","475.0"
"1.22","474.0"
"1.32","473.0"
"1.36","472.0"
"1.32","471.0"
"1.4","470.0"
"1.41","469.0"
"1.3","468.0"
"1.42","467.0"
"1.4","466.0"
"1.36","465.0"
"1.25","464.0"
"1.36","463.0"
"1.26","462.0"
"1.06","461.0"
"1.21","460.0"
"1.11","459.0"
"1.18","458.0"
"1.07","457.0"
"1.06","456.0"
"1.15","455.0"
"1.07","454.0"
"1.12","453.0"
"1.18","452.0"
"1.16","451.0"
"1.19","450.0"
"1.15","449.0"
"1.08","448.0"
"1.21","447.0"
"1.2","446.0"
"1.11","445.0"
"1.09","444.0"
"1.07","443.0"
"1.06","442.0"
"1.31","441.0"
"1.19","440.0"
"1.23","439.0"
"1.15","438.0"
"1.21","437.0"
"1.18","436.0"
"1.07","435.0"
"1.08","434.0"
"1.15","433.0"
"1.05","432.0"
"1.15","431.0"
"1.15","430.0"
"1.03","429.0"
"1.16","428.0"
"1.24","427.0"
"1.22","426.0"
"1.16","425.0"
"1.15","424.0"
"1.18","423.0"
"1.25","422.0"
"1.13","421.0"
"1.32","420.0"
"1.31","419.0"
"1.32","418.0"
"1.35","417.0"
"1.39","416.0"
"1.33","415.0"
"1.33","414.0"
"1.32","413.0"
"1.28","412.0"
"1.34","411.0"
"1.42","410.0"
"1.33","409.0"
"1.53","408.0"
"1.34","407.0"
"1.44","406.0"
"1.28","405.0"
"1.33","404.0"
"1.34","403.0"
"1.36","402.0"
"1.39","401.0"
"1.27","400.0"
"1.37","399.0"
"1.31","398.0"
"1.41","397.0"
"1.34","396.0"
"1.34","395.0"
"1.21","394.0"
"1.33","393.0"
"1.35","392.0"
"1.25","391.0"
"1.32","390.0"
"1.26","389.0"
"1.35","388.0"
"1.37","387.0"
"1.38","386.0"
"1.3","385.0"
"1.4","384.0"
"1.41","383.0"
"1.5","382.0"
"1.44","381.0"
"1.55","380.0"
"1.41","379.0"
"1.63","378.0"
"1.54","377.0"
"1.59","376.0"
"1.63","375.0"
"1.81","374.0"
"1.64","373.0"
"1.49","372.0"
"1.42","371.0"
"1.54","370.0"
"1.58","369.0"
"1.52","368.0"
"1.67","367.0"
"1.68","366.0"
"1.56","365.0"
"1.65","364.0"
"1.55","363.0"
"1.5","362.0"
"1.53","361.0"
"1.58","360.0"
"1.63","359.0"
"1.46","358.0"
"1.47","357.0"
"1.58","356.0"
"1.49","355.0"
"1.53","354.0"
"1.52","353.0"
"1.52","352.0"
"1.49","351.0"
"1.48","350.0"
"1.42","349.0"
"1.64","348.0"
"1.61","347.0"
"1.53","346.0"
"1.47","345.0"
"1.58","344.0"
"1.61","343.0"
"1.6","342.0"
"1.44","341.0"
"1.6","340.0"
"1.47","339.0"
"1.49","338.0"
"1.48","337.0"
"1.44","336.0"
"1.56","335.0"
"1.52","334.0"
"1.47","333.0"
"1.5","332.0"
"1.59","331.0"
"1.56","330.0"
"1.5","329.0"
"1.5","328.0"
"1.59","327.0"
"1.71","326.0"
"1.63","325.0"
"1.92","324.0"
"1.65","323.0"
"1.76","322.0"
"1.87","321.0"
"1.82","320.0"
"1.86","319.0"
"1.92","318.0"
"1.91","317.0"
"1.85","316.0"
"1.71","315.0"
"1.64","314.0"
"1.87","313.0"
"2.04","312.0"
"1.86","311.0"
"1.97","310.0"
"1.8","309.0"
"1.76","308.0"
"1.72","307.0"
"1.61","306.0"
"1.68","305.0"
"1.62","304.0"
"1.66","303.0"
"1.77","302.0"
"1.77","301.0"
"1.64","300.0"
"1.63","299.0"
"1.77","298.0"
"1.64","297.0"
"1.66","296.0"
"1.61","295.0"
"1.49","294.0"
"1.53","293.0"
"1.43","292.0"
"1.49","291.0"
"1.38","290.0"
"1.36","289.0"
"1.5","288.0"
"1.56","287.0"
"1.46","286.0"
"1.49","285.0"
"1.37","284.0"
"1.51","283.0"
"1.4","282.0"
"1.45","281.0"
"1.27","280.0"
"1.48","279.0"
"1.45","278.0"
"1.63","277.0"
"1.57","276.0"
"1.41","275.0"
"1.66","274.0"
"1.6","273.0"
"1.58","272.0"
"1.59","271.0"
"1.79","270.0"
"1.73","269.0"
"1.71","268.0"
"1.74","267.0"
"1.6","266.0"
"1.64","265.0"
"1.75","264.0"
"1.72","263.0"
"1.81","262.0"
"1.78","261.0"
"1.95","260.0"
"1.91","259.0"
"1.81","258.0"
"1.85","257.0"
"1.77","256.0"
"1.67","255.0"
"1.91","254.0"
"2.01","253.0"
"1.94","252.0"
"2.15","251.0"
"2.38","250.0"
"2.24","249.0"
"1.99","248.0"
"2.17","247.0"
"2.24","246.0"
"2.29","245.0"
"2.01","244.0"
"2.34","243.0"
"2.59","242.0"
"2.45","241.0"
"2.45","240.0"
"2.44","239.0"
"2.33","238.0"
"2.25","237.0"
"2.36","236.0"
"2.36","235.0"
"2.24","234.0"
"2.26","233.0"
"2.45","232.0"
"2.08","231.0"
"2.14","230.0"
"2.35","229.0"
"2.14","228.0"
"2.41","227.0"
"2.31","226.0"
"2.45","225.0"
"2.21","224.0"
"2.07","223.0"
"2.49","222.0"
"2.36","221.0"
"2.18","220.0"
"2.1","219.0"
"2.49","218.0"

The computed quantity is -2.7 ch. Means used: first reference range 1.61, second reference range 1.19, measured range 1.55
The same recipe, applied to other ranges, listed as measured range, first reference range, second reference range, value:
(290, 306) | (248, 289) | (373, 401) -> 0.1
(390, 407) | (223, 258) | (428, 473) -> 1.3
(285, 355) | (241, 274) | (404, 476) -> 2.4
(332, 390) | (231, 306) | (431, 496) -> 0.8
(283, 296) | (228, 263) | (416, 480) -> 3.1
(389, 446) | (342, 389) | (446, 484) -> 5.1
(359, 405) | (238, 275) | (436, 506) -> 2.8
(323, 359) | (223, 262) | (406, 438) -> 2.5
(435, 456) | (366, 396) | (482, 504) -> 3.5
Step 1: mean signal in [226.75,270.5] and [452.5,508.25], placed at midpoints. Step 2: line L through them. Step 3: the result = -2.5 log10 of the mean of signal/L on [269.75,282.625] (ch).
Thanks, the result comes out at 0.284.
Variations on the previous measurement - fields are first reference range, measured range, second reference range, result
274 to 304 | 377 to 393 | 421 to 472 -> -0.06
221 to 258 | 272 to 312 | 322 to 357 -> 0.17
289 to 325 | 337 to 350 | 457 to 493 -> 0.06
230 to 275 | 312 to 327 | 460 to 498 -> 0.00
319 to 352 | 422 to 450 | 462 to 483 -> 0.20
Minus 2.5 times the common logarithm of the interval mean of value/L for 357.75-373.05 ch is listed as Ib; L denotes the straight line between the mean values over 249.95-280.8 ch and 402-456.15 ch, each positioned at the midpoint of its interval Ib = -0.11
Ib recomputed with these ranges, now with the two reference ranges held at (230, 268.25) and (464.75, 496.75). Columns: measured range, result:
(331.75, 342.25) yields 0.188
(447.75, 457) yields 0.247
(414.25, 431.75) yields 0.228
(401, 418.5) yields 0.147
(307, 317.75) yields 0.018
